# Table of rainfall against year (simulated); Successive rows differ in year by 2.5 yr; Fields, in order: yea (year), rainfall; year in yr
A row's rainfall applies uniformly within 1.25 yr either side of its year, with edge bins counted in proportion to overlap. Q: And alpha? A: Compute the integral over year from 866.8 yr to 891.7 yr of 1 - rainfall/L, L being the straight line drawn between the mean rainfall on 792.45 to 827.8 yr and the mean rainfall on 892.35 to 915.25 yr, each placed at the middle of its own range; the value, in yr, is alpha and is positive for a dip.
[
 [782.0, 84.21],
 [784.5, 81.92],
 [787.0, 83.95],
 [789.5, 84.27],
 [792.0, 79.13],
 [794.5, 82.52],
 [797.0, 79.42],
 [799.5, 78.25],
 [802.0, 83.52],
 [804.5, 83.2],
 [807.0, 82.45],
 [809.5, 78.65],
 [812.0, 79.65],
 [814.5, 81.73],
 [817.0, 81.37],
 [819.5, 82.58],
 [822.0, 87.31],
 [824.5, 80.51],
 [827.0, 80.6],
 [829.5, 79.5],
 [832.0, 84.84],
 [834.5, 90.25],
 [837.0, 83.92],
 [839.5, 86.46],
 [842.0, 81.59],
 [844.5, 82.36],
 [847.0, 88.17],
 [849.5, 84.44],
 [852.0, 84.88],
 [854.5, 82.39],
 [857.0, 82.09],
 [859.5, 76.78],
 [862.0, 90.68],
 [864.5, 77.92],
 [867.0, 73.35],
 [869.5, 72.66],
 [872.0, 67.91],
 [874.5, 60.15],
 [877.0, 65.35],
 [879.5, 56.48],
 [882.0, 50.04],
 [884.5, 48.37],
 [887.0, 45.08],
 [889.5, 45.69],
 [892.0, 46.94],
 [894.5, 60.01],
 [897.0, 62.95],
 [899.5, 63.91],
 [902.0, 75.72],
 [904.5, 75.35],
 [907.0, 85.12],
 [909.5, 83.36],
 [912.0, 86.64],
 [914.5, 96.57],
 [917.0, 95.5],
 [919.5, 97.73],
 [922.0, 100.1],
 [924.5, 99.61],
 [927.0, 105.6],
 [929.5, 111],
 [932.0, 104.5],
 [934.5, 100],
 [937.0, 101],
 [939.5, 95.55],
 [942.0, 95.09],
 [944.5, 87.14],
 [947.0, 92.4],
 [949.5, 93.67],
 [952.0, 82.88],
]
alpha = 6.3 yr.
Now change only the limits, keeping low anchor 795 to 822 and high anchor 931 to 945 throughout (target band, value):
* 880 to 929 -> 9.7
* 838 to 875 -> 3.1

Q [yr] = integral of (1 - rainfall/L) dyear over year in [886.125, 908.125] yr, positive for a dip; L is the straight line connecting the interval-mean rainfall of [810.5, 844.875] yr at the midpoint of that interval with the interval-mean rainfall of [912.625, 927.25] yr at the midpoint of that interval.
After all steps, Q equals 7.48 yr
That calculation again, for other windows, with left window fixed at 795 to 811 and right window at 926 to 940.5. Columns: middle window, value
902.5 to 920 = 2.06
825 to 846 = 0.69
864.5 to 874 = 2.15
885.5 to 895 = 4.68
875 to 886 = 4.54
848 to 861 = 1.05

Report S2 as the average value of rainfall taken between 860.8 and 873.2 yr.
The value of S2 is 76.5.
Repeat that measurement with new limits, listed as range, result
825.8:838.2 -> 83.8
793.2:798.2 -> 81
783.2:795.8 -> 82.4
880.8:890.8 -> 47.3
